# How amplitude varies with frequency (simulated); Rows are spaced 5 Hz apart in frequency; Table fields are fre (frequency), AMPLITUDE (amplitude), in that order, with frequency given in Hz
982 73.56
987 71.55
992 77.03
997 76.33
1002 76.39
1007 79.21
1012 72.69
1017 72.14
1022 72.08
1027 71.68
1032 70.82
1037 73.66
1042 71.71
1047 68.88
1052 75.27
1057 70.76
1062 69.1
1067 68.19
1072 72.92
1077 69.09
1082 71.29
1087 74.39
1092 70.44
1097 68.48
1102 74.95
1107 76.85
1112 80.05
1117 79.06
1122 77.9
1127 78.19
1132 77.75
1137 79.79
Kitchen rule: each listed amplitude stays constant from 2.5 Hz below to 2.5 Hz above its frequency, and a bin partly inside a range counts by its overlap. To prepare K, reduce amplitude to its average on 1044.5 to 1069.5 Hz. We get 70.4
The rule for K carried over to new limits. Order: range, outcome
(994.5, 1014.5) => 76.2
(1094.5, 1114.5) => 75.1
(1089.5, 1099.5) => 69.5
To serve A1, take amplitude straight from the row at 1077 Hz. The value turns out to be 69.09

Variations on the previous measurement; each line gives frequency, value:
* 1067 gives 68.19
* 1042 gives 71.71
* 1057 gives 70.76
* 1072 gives 72.92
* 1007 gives 79.21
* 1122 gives 77.9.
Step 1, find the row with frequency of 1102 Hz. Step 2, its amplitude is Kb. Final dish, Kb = 74.95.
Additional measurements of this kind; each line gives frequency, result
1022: 72.08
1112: 80.05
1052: 75.27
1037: 73.66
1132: 77.75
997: 76.33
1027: 71.68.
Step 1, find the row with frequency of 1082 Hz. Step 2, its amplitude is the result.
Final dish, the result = 71.29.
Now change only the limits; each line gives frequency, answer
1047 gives 68.88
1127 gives 78.19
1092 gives 70.44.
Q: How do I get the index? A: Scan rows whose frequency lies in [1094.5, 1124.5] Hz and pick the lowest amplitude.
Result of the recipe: 68.48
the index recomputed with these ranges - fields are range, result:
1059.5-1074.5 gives 68.19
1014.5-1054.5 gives 68.88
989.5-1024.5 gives 72.08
